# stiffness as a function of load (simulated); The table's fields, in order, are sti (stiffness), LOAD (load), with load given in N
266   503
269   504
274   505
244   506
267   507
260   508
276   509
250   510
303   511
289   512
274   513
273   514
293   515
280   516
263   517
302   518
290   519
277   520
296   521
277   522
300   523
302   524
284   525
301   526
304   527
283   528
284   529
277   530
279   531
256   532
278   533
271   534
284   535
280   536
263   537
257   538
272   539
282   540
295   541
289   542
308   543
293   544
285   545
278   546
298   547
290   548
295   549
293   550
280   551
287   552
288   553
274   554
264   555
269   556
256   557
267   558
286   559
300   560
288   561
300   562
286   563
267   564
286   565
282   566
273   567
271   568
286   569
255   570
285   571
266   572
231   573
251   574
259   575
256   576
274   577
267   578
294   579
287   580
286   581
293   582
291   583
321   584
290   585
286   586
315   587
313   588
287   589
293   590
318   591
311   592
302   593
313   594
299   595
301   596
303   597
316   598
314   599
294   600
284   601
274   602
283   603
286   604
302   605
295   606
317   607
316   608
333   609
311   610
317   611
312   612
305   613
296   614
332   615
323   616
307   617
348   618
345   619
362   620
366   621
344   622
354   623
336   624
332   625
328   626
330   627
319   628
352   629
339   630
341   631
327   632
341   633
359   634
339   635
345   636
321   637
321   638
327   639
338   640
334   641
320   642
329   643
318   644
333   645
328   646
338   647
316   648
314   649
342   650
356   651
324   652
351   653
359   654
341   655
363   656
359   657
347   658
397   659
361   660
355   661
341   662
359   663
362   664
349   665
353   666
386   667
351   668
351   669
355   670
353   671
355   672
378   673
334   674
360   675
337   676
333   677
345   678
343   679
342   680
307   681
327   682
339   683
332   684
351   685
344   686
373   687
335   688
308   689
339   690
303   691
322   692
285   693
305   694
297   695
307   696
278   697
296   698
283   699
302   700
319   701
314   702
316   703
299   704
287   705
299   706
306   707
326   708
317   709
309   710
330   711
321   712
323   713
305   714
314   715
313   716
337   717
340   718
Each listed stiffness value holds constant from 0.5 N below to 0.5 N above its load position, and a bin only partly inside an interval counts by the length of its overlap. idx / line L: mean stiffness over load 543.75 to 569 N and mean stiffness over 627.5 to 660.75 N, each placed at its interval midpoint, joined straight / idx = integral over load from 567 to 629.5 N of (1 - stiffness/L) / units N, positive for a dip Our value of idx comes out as 1.3 N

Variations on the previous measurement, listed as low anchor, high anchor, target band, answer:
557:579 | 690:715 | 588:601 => -1.1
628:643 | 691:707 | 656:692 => -3.8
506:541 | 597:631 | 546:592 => 2.7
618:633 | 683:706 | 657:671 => -1.4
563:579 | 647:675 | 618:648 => -1.0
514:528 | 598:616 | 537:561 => 1.0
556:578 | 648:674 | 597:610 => 0.1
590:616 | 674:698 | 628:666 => -3.0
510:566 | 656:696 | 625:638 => -0.5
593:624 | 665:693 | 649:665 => -0.9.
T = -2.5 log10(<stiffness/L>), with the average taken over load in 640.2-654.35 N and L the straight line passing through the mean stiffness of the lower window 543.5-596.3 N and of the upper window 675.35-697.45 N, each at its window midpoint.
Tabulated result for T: -0.07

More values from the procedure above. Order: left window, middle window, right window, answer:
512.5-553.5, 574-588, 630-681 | 0.08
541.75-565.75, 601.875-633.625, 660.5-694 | -0.04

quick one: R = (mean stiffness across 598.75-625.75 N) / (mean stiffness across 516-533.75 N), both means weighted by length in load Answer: 1.1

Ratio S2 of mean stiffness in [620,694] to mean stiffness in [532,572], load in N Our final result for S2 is 1.2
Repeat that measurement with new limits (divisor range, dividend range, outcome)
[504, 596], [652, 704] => 1.19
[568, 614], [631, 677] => 1.18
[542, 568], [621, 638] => 1.19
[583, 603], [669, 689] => 1.14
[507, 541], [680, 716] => 1.12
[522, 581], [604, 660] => 1.19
